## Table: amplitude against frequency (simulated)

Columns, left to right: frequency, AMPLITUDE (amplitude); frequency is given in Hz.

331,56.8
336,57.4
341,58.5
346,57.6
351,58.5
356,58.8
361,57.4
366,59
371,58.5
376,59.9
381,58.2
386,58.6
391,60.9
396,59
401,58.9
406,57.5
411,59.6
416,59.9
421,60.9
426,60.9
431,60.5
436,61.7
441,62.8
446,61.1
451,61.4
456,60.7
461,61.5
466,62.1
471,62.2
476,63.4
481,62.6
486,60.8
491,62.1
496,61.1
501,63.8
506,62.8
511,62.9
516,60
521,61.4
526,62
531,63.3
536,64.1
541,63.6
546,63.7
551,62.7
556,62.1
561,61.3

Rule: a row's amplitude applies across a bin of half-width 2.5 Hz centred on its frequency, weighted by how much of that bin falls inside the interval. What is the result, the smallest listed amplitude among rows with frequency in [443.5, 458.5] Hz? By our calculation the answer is 60.7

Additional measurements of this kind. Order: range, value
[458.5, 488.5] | 60.8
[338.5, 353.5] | 57.6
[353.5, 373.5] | 57.4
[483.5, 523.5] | 60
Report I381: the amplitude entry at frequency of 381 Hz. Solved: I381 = 58.2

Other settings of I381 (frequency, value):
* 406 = 57.5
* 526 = 62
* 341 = 58.5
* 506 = 62.8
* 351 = 58.5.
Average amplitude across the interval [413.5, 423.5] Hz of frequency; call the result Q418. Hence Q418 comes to 60.4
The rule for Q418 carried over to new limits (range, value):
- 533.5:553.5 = 63.5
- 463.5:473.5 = 62.1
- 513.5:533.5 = 61.7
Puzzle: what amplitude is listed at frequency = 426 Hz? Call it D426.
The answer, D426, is 60.9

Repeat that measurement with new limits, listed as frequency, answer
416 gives 59.9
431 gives 60.5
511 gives 62.9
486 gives 60.8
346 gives 57.6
